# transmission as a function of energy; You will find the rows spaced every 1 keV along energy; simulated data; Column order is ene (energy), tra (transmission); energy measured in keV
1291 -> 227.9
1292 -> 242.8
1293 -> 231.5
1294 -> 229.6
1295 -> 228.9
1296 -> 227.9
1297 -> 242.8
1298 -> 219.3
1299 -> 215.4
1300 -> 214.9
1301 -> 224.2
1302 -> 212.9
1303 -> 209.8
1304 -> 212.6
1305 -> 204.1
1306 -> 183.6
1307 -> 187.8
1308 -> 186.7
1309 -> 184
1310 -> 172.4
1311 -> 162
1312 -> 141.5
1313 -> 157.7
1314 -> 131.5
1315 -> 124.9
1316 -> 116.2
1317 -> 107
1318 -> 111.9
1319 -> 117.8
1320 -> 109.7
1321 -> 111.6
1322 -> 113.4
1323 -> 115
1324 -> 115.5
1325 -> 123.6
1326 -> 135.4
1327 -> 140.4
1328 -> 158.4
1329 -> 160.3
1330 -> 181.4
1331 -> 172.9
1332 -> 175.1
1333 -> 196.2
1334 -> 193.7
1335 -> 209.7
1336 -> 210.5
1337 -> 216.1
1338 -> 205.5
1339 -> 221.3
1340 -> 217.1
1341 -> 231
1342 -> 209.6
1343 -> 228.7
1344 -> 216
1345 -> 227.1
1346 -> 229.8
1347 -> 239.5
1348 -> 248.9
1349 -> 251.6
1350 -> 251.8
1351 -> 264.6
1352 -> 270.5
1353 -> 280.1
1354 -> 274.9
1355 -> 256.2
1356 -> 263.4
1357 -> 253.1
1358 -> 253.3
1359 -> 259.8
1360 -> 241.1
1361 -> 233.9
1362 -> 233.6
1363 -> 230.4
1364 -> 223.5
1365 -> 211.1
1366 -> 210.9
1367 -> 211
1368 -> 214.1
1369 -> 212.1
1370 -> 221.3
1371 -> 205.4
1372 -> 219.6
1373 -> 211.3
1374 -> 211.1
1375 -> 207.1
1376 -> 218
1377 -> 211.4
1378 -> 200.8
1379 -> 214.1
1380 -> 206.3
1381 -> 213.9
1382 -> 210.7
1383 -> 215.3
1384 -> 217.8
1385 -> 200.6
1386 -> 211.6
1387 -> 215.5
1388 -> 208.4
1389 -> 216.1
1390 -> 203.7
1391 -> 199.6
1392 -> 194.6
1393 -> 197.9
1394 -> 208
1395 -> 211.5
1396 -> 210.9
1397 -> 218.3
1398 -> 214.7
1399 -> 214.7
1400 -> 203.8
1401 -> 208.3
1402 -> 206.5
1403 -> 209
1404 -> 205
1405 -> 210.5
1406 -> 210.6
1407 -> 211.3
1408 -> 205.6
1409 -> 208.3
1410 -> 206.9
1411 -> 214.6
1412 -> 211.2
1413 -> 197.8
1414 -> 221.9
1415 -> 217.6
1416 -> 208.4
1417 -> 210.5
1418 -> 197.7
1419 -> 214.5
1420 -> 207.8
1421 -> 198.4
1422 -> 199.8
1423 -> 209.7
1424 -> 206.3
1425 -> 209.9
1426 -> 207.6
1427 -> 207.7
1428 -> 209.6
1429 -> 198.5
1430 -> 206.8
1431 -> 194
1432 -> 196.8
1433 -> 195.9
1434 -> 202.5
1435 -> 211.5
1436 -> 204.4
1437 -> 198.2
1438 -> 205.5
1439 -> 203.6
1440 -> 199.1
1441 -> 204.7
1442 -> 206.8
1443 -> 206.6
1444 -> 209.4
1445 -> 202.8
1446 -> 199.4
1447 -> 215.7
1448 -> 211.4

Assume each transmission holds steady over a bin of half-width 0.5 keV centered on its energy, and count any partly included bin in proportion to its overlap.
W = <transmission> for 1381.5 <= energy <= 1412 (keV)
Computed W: 209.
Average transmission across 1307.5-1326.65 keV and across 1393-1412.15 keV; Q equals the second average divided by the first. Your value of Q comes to 1.57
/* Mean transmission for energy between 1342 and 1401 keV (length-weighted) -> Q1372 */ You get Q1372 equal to 224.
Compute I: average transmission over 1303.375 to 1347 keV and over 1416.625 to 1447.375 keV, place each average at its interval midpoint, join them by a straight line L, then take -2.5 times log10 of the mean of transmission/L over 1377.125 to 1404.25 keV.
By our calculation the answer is -0.09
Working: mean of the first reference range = 171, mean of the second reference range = 205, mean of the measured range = 209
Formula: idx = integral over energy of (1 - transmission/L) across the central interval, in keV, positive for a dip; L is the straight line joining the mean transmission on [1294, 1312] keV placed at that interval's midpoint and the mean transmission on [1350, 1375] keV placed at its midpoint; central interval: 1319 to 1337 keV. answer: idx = 5.21 keV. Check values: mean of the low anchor 204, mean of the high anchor 236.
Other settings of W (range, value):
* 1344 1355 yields 252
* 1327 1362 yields 225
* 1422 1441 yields 204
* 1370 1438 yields 208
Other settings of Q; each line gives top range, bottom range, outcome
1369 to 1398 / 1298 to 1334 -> 1.31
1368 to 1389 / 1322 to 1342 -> 1.20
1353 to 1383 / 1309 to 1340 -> 1.46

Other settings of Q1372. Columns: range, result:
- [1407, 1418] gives 210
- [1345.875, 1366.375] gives 247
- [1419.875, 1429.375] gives 206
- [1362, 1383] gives 214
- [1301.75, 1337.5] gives 160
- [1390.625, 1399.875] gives 208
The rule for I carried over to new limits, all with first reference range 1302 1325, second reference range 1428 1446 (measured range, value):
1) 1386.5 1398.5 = -0.14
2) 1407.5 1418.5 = -0.09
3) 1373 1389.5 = -0.18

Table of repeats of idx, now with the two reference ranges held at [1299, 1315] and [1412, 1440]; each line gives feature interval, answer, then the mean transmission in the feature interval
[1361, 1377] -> -1.7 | 216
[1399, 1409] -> -0.3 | 208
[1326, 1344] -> -0.5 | 195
